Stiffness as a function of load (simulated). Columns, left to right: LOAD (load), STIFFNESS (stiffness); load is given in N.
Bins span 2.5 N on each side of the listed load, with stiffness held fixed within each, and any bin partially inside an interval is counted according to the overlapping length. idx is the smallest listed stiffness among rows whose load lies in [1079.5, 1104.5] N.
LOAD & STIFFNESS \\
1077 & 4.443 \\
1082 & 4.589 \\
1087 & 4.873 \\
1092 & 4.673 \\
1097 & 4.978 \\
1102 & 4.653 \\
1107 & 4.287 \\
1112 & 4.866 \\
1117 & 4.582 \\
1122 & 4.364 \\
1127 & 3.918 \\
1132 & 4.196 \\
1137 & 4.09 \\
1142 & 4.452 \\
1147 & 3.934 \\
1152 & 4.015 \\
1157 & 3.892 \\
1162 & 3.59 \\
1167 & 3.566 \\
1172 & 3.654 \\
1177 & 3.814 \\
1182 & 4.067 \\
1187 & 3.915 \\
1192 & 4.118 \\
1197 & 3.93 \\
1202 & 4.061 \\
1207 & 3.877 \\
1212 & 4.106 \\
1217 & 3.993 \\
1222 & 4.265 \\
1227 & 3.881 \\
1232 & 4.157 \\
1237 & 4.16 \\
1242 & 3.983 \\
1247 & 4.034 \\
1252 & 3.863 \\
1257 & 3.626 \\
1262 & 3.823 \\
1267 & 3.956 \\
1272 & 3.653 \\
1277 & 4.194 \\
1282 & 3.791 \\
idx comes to 4.589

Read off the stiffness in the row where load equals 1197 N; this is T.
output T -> 3.93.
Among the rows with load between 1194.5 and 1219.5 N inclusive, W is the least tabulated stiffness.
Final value 3.877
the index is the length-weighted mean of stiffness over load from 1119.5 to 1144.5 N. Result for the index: 4.2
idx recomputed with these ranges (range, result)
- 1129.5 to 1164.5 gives 3.59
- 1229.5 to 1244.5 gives 3.983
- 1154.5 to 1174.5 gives 3.566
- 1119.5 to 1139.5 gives 3.918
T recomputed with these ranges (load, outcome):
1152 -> 4.015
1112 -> 4.866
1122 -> 4.364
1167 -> 3.566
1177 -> 3.814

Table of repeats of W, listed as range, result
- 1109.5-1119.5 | 4.582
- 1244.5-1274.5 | 3.626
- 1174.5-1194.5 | 3.814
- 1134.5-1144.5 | 4.09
